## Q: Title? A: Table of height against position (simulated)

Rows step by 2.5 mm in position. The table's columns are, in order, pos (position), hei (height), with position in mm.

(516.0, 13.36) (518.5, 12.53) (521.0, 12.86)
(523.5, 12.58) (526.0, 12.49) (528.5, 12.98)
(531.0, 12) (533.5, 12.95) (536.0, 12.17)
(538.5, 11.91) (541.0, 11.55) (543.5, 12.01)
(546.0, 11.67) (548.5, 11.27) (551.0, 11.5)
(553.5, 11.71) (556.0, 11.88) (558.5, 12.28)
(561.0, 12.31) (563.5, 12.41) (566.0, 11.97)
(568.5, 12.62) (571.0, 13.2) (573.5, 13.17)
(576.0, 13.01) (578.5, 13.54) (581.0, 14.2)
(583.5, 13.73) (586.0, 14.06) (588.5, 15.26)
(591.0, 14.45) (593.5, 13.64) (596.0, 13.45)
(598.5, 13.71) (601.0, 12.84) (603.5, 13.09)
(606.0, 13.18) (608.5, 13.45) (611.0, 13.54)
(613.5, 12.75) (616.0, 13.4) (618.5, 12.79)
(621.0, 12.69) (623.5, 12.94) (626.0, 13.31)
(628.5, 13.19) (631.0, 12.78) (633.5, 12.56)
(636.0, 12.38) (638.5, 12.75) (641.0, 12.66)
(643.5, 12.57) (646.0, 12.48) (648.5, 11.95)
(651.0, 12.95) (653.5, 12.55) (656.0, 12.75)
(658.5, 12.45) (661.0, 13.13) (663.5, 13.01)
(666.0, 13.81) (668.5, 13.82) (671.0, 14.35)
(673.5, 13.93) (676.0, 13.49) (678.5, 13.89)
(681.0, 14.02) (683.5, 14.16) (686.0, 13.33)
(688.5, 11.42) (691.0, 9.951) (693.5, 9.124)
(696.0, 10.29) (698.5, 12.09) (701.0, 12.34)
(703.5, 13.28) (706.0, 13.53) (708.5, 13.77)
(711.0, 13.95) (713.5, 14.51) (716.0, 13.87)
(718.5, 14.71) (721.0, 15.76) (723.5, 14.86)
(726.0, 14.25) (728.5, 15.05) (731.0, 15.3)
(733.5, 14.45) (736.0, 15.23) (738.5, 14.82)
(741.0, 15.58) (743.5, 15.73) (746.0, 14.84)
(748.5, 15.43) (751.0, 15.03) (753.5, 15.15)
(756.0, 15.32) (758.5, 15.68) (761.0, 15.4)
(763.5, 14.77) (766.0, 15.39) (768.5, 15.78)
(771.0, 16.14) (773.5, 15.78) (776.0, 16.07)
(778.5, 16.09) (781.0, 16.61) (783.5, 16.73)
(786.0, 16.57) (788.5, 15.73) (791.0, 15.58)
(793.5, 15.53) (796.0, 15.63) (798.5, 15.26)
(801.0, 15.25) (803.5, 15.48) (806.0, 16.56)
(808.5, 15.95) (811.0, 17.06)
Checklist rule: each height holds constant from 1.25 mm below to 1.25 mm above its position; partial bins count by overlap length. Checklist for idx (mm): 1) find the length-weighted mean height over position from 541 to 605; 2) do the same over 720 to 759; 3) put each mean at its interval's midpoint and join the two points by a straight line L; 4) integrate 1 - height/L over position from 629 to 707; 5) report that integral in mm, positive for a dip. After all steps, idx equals 8.0 mm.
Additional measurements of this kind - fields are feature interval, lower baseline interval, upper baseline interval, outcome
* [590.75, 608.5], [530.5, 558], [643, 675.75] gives -1.38 mm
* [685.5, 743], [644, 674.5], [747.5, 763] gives 3.26 mm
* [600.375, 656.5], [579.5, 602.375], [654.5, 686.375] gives 3.65 mm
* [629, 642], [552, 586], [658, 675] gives 0.64 mm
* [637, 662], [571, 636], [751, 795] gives 2.50 mm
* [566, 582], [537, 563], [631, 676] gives -1.43 mm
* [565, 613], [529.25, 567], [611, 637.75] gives -3.83 mm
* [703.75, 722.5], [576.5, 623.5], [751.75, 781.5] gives 0.89 mm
